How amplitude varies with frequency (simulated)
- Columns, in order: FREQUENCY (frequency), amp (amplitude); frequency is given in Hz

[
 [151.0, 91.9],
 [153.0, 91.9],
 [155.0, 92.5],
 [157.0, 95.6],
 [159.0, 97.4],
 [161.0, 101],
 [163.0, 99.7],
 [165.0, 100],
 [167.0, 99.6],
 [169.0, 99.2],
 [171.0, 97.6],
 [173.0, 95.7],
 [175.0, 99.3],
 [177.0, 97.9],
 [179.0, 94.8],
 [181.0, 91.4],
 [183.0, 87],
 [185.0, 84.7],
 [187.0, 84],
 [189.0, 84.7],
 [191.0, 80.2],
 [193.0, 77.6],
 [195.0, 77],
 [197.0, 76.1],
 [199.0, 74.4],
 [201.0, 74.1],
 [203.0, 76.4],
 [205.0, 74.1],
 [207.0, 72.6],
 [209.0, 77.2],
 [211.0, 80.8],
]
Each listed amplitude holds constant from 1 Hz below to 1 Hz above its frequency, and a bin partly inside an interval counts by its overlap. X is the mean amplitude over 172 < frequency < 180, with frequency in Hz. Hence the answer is 96.9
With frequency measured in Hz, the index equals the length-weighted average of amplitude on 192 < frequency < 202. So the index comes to 75.8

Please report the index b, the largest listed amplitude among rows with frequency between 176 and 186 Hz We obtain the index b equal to 97.9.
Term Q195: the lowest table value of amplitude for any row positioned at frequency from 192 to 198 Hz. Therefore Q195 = 76.1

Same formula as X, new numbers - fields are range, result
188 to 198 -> 79.1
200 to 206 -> 74.9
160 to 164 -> 100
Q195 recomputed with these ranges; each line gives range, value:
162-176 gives 95.7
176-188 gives 84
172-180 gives 94.8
